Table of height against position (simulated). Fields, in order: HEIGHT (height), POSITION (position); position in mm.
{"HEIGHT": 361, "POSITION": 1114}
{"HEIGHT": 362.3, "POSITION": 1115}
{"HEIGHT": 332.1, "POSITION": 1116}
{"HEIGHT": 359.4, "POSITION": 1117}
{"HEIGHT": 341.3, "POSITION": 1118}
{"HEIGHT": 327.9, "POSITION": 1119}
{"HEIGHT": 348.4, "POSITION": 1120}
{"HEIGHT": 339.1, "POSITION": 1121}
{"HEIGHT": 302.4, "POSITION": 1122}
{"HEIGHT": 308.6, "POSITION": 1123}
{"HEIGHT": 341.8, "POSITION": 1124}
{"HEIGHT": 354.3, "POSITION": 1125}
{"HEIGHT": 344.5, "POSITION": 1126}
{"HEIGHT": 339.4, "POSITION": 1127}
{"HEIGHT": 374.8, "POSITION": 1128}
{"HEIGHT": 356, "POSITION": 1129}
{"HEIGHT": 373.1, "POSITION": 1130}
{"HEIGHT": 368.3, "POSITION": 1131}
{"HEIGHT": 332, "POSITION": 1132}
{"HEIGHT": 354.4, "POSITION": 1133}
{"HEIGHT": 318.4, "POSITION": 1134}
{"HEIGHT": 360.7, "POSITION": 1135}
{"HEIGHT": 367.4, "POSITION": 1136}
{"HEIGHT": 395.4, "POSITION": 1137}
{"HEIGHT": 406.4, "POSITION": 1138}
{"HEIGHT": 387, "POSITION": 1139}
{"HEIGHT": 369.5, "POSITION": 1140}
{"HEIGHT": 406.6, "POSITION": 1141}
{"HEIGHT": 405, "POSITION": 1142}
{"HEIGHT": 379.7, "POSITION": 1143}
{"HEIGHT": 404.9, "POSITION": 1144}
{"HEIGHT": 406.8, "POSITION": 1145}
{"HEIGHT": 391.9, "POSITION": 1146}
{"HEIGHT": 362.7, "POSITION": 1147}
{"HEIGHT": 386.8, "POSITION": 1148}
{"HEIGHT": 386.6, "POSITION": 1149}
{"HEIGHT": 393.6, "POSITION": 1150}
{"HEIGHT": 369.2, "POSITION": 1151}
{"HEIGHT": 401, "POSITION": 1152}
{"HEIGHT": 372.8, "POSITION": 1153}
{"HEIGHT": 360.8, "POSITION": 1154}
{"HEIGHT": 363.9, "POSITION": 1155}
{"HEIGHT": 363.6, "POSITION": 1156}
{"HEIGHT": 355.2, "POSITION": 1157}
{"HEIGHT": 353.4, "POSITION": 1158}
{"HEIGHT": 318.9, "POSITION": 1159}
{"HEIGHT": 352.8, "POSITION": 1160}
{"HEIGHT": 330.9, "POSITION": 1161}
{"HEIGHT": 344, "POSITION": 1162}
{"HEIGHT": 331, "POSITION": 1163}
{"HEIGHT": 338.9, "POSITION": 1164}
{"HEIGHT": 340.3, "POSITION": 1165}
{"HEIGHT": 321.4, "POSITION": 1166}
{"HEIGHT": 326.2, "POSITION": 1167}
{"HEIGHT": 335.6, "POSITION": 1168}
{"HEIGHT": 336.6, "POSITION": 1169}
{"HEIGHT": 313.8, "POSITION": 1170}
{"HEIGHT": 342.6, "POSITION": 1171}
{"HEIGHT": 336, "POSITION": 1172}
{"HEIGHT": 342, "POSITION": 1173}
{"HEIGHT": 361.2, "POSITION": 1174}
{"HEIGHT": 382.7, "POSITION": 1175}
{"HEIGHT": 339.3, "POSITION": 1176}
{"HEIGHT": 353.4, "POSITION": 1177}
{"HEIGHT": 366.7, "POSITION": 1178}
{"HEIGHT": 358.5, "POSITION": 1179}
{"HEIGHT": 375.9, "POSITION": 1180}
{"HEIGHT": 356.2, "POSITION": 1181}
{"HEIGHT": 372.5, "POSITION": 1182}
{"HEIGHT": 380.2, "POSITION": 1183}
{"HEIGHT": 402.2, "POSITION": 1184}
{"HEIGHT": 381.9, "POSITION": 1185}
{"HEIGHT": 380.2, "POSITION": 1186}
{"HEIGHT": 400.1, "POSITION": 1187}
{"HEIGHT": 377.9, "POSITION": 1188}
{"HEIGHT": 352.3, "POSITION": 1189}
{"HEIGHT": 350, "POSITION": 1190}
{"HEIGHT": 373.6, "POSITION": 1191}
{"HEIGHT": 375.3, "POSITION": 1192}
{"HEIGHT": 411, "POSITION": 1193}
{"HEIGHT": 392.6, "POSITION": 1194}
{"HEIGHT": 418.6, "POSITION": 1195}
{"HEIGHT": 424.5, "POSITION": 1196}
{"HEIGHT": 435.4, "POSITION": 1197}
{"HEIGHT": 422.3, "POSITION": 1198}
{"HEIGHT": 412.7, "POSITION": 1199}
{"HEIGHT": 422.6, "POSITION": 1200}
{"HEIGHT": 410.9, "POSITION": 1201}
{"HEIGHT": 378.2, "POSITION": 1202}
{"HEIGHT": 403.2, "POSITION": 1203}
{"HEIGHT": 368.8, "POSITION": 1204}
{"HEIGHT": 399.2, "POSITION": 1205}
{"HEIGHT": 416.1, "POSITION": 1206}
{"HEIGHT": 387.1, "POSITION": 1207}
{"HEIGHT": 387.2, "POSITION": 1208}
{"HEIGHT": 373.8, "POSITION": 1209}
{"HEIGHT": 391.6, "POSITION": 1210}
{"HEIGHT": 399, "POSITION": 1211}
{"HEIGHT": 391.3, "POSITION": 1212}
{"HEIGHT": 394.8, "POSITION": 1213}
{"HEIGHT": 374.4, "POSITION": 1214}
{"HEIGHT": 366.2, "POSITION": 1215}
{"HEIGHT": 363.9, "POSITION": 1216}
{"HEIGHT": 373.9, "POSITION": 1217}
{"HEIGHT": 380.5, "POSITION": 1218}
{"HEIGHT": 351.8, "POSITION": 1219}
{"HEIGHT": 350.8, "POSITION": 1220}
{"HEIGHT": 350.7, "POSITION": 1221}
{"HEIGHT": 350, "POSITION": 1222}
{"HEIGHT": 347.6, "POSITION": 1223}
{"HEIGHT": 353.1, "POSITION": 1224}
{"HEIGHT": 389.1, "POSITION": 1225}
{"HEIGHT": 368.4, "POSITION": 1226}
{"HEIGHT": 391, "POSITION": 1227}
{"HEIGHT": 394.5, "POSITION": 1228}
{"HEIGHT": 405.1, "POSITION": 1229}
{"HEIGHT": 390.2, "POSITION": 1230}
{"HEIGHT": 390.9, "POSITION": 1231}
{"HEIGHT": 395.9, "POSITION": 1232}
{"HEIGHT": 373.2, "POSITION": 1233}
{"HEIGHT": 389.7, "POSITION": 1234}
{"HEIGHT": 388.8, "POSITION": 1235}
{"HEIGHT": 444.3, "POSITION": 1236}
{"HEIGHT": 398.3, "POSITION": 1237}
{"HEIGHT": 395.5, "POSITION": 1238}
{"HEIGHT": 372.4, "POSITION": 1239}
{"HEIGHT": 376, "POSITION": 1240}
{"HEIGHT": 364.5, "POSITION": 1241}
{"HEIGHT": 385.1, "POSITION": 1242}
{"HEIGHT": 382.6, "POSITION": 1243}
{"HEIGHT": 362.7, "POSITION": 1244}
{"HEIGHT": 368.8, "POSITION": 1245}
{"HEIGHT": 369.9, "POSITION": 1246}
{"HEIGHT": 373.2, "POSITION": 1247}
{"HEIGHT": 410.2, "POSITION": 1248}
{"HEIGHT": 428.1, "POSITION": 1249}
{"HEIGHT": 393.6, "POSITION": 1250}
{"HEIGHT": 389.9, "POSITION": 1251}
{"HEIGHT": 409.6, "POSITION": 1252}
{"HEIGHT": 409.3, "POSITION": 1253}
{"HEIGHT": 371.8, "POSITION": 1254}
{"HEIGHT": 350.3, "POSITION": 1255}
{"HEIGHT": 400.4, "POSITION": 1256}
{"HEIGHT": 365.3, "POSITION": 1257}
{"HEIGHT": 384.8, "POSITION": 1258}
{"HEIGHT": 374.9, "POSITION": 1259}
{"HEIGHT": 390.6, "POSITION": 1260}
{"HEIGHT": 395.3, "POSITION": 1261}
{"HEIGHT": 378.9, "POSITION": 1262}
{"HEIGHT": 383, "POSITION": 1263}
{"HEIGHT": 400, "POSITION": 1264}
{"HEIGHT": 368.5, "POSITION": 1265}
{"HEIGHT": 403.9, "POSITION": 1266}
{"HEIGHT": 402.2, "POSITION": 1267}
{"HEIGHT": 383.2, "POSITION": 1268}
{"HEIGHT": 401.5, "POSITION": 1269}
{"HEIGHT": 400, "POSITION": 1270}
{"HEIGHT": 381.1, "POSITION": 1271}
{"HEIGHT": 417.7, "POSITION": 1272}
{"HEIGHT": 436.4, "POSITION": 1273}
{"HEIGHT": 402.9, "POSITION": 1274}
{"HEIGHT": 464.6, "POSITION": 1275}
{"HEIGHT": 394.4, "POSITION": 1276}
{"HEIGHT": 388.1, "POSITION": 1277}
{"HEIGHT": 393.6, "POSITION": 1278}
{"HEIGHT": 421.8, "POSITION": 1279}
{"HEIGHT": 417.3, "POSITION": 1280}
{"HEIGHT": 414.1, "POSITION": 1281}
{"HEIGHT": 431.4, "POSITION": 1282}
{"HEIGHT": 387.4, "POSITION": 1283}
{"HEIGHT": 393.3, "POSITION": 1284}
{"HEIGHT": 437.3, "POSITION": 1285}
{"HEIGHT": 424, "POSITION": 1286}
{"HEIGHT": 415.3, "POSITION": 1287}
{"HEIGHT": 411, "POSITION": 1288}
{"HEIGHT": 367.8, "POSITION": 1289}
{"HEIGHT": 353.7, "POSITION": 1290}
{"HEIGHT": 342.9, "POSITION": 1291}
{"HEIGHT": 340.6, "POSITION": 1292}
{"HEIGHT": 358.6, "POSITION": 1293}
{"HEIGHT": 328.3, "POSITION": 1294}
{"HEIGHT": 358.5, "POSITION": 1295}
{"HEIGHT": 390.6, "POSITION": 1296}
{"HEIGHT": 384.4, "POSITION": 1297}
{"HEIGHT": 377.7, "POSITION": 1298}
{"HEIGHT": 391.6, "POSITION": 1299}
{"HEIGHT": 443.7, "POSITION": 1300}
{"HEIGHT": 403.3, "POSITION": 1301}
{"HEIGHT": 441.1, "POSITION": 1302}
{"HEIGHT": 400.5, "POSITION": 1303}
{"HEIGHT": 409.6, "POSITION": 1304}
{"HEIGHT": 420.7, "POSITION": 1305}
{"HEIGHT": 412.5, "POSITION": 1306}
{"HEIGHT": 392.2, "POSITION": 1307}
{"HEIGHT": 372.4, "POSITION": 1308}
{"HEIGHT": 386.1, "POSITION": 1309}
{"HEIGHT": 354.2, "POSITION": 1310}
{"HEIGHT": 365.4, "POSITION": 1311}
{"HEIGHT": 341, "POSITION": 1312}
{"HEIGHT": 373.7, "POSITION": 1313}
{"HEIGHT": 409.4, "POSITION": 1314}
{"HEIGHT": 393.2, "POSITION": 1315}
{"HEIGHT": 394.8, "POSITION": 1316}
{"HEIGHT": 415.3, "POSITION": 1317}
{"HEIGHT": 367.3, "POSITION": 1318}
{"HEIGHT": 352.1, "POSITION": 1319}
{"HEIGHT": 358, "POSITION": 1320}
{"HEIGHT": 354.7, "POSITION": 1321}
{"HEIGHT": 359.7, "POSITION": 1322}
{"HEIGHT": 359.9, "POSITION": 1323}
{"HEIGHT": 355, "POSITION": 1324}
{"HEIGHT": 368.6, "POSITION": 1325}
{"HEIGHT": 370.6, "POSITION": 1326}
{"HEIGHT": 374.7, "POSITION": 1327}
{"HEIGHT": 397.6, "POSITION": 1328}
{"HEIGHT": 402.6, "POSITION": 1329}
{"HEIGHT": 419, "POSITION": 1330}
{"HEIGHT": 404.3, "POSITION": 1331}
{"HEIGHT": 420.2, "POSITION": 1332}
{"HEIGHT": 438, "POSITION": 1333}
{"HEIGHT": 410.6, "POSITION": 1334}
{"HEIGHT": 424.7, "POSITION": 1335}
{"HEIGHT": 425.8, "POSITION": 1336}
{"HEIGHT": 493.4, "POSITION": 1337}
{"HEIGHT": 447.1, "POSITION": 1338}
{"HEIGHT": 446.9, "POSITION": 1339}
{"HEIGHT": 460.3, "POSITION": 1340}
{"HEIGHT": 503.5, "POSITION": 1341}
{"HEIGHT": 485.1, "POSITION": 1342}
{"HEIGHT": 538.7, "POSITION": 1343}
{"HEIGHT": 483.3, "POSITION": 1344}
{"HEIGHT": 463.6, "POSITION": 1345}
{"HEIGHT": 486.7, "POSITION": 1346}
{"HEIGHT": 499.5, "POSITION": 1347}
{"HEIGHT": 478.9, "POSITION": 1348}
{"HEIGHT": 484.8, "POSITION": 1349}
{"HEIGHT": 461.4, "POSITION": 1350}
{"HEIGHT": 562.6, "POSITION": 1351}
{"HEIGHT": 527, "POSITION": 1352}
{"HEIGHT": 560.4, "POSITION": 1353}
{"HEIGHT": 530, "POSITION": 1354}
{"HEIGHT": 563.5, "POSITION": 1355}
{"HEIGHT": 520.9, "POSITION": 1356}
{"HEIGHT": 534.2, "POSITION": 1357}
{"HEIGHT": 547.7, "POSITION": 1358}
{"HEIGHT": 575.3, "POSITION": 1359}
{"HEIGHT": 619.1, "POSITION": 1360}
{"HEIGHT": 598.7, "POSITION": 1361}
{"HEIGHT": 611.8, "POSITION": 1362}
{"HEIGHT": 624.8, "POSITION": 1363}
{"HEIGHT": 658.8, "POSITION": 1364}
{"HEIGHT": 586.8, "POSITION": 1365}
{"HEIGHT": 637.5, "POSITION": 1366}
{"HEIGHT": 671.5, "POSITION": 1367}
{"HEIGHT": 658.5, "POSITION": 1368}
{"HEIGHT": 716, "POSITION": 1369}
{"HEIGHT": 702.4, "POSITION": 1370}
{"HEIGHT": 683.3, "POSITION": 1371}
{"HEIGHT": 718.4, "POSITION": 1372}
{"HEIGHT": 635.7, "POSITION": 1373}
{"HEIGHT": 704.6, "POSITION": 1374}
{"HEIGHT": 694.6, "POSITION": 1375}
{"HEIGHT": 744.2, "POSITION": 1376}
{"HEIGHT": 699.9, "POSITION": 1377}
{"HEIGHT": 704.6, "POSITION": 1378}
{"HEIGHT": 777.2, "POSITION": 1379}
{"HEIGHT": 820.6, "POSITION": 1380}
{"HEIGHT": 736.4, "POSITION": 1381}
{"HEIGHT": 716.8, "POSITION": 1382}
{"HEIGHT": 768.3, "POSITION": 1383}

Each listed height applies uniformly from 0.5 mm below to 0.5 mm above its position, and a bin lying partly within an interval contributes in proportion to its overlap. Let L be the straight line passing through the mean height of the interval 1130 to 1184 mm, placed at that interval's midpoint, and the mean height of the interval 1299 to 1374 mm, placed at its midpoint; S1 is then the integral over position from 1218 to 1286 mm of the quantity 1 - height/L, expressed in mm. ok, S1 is 5.3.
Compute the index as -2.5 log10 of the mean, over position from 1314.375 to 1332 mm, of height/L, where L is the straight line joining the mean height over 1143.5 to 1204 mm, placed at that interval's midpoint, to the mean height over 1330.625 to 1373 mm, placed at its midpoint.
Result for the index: 0.33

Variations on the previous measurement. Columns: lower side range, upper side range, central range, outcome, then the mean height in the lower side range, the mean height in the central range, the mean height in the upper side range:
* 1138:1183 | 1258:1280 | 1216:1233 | 0.03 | 362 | 374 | 399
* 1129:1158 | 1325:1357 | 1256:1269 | 0.12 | 376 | 387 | 467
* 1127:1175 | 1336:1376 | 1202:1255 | 0.15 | 362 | 383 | 569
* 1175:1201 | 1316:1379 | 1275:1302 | 0.19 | 386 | 393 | 519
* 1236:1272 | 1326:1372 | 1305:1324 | 0.25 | 388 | 376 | 524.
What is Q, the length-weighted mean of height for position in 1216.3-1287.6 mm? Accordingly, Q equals 391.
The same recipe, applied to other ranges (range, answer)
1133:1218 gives 374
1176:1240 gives 384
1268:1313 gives 394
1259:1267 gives 389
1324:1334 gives 398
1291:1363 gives 436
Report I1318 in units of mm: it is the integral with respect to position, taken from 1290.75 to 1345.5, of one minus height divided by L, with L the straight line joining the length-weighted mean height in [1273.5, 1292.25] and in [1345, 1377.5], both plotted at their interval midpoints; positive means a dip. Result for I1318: 9.9 mm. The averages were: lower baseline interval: 401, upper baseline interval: 601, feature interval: 402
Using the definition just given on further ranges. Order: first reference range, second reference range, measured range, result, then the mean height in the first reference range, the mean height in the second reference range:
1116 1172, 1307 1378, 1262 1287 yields 2.4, 357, 498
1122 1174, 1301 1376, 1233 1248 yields 1.3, 359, 485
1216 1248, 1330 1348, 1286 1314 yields 3.0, 379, 460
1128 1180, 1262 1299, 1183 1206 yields -1.5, 362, 394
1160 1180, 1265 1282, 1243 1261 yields 0.4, 343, 407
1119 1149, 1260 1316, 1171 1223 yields -0.5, 365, 394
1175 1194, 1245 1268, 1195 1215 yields -1.1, 373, 388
